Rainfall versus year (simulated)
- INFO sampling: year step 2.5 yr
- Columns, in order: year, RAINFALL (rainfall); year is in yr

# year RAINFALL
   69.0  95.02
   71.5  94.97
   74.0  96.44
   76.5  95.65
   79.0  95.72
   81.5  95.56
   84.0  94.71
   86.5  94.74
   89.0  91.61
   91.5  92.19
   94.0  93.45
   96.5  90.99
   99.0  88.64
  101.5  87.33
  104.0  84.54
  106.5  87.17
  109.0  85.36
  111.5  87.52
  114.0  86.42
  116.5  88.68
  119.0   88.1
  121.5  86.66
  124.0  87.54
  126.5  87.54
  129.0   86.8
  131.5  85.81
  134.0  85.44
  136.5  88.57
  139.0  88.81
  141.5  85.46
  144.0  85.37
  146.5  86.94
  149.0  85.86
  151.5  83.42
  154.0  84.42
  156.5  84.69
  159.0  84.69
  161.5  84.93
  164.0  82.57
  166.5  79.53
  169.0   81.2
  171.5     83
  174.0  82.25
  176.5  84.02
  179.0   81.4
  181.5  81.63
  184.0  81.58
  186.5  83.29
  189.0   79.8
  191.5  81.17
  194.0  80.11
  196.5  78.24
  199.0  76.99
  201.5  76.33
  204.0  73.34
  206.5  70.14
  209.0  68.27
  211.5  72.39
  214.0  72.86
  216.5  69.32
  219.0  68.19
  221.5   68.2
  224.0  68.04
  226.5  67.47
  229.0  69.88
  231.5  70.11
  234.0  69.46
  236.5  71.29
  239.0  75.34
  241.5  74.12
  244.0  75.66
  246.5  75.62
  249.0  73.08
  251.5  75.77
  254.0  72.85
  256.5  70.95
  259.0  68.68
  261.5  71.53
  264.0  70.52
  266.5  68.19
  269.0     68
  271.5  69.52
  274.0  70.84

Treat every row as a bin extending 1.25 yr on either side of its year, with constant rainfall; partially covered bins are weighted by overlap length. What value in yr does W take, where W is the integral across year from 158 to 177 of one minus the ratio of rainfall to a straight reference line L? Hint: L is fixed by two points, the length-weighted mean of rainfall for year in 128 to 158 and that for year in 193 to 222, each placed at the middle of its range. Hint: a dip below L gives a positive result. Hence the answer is -0.4 yr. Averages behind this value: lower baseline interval 85.9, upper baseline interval 72.9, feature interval 82.7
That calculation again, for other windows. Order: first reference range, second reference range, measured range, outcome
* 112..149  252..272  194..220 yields 1.4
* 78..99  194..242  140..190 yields -1.7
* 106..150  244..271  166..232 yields 2.3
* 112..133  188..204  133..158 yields -0.4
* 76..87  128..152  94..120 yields 1.0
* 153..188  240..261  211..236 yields 2.3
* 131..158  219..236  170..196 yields -1.2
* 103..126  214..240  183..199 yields -1.1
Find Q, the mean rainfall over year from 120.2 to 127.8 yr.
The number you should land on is 87.2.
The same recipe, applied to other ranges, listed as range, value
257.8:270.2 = 69.4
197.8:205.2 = 75.6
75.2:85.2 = 95.4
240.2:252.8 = 74.8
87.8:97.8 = 92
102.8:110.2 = 85.7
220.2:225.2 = 68.1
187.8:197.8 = 79.8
